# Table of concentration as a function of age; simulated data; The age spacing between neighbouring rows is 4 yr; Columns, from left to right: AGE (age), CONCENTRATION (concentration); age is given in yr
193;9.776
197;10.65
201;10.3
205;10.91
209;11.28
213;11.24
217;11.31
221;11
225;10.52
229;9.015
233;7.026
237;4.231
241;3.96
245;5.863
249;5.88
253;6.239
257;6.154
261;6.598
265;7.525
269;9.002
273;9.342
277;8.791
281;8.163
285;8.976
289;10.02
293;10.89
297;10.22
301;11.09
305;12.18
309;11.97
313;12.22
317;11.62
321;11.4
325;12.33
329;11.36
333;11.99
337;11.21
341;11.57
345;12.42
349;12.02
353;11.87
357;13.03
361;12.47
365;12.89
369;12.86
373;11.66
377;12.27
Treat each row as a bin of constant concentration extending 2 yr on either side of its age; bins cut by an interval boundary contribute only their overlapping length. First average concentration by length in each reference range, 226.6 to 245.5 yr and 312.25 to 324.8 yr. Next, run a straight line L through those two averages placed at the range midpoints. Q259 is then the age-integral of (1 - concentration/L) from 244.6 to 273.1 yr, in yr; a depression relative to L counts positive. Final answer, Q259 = 2.7 yr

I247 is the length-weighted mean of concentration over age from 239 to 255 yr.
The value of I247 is 5.49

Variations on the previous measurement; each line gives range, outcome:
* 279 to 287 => 8.57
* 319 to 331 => 11.7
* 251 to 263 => 6.33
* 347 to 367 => 12.5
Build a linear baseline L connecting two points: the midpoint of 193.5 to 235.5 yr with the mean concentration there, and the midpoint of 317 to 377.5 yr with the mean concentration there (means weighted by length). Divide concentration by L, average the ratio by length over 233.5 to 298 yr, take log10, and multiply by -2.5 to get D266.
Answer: 0.41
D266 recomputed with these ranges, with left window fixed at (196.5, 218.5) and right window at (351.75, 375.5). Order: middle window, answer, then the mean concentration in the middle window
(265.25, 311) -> 0.18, 9.96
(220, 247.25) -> 0.47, 7.23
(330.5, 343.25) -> 0.06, 11.6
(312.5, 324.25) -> 0.03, 11.7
